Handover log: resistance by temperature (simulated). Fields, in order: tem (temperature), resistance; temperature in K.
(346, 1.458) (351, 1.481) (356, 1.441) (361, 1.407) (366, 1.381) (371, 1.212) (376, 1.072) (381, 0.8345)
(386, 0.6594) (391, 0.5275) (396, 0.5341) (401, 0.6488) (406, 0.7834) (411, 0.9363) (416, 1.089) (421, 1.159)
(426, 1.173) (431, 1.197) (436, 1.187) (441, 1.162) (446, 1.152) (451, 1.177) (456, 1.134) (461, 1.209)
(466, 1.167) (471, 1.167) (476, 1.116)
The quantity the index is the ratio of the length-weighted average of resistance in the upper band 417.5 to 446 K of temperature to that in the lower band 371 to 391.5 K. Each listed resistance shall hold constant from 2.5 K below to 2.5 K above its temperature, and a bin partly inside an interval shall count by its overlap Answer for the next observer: 1.38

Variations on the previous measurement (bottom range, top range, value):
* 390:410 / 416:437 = 1.79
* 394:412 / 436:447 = 1.63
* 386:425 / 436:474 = 1.43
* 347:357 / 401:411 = 0.54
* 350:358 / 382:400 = 0.41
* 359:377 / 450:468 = 0.91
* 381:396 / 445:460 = 1.86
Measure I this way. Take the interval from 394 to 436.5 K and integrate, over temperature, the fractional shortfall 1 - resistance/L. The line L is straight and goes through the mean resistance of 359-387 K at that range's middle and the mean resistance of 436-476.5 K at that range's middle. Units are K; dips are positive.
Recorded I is 6.6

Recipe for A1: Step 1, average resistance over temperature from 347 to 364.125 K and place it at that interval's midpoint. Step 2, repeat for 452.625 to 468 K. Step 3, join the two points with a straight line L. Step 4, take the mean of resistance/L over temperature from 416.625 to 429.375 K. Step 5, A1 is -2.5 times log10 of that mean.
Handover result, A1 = 0.10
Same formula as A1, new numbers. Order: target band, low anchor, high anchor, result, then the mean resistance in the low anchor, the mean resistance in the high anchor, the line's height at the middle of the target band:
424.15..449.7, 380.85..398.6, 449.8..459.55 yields -0.169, 0.613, 1.16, 1.01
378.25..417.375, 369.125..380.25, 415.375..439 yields 0.449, 1.09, 1.17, 1.12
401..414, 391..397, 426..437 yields -0.081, 0.531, 1.19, 0.768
